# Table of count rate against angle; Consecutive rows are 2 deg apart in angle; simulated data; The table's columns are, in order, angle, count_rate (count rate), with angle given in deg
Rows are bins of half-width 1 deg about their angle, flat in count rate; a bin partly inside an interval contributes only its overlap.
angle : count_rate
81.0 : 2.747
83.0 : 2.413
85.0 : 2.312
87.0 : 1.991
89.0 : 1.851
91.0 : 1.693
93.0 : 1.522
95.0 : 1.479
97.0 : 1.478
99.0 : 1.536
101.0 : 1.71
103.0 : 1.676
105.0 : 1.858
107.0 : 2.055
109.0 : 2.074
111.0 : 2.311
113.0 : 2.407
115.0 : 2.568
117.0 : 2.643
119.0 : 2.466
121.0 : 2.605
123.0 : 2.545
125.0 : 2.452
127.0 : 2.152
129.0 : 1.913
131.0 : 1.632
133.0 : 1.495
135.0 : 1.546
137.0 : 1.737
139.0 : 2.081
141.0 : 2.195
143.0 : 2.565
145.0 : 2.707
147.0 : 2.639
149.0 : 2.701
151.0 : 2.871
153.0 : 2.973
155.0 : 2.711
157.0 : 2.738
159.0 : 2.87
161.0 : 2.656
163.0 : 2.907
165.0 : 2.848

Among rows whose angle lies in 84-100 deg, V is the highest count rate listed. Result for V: 2.312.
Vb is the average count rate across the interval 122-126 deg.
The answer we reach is 2.5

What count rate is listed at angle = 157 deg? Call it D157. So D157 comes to 2.738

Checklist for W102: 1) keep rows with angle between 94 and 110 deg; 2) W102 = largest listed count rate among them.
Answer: 2.074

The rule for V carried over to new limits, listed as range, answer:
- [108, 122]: 2.643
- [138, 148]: 2.707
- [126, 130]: 2.152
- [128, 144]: 2.565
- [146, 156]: 2.973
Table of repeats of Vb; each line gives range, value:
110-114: 2.36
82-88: 2.24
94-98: 1.48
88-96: 1.64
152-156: 2.84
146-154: 2.8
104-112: 2.07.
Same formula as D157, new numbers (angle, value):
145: 2.707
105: 1.858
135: 1.546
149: 2.701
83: 2.413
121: 2.605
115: 2.568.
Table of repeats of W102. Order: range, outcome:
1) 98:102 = 1.71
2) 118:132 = 2.605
